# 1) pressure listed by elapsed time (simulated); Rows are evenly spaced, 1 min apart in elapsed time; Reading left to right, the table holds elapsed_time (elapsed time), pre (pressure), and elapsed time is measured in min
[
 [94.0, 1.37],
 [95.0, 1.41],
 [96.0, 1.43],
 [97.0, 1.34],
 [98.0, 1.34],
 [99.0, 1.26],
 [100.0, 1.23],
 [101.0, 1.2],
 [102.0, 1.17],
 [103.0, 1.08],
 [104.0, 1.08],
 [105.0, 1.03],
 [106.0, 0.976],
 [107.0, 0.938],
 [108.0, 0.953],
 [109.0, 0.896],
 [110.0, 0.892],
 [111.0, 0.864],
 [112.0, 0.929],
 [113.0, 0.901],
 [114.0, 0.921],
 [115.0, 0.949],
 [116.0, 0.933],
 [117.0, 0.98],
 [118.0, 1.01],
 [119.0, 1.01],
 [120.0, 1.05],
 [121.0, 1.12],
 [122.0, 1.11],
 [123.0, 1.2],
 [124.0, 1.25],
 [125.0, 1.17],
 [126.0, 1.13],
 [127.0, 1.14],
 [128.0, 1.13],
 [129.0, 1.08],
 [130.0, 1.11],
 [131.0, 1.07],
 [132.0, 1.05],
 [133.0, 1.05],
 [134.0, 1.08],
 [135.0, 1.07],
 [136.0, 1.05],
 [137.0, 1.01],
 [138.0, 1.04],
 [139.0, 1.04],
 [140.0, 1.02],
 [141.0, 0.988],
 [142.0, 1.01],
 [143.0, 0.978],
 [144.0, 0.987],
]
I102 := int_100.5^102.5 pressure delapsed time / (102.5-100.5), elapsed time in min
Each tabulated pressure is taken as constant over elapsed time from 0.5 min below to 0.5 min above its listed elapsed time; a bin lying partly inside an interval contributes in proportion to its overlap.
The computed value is 1.19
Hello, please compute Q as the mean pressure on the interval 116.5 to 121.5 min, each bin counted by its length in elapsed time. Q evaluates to 1.03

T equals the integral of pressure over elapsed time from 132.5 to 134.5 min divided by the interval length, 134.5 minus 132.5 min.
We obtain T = 1.06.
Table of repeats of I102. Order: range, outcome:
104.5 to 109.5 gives 0.959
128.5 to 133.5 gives 1.07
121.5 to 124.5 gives 1.19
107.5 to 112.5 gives 0.907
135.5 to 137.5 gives 1.03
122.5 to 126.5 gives 1.19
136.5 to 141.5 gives 1.02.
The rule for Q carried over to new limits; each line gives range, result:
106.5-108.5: 0.946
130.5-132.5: 1.06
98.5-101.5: 1.23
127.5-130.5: 1.11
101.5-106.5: 1.07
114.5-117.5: 0.954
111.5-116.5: 0.927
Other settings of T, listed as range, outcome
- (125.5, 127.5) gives 1.13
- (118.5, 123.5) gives 1.1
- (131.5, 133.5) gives 1.05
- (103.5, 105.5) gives 1.06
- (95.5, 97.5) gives 1.39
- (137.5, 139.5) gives 1.04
